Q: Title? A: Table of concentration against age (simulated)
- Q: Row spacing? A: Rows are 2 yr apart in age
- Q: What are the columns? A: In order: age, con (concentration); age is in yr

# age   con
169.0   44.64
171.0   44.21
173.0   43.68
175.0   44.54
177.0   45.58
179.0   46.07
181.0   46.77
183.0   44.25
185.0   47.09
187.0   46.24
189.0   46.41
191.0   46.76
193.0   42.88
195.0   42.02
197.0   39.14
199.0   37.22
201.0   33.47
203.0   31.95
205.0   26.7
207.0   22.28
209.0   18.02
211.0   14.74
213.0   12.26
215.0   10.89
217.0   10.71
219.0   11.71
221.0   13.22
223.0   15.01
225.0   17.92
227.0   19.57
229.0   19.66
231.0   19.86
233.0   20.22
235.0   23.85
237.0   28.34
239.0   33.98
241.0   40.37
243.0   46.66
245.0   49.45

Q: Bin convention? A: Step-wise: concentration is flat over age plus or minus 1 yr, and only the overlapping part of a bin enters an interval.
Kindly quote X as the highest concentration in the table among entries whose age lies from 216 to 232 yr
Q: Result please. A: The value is 19.86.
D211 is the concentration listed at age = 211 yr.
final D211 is 14.74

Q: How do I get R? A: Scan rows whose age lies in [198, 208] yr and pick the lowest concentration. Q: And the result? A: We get 22.28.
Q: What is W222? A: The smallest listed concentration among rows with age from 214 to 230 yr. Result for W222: 10.71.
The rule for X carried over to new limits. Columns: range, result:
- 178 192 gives 47.09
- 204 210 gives 26.7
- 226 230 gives 19.66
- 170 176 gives 44.54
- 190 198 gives 46.76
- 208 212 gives 18.02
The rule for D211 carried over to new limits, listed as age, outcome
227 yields 19.57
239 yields 33.98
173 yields 43.68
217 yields 10.71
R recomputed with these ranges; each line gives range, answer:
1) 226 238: 19.57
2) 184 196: 42.02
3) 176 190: 44.25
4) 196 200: 37.22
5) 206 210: 18.02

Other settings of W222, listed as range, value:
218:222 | 11.71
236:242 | 28.34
